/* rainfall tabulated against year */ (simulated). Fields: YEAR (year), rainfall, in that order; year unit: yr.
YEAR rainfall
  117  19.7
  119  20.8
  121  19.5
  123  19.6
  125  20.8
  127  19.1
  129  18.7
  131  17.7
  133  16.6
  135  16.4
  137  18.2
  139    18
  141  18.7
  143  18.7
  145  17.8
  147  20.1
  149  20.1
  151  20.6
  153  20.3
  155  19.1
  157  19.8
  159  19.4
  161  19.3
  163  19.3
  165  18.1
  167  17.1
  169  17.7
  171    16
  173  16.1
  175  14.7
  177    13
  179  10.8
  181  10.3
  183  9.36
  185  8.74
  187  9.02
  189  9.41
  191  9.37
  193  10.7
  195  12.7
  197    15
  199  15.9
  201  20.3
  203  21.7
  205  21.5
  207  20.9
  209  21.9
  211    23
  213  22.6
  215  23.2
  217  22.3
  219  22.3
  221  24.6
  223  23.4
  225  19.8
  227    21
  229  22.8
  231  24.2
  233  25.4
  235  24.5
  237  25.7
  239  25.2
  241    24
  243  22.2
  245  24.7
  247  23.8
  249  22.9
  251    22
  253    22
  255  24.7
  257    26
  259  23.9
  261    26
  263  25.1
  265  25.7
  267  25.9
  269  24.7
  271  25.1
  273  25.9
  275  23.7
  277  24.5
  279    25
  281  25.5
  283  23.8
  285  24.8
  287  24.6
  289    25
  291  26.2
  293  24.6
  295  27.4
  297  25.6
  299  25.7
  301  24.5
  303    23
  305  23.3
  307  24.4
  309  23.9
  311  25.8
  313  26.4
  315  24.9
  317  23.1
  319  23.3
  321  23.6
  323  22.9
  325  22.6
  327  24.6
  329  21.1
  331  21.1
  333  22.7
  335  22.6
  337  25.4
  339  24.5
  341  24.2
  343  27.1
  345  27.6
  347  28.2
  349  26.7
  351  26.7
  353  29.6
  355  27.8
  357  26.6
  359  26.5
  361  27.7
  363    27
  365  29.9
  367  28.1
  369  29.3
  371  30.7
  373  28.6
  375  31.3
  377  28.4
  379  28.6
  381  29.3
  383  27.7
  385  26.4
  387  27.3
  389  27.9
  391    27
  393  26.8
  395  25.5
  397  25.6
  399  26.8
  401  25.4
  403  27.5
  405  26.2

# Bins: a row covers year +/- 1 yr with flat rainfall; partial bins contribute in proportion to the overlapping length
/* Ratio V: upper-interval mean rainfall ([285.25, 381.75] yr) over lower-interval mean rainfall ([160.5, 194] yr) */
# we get 1.93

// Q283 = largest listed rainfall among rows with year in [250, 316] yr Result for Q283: 27.4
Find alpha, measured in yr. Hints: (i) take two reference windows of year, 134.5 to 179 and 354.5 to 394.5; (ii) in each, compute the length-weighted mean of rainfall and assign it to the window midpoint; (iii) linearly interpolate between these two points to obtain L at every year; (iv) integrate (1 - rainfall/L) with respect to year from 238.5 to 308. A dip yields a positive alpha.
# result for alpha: -3.7 yr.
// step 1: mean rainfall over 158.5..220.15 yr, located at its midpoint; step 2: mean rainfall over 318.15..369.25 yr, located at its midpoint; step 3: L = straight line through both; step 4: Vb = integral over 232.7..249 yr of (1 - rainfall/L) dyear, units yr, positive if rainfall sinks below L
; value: -4.0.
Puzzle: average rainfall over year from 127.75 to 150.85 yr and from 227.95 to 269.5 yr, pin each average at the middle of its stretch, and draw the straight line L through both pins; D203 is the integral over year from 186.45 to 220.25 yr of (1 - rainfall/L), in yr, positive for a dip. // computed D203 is 6.27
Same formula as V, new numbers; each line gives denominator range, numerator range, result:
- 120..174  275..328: 1.32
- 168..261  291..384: 1.34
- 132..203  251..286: 1.55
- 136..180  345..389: 1.58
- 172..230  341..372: 1.63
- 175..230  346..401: 1.62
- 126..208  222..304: 1.48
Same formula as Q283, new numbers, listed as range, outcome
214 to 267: 26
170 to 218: 23.2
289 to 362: 29.6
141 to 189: 20.6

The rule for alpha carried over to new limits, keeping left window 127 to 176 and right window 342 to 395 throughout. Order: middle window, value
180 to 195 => 7.64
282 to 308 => -0.15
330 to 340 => 1.22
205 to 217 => -0.75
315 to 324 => 0.83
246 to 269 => -1.34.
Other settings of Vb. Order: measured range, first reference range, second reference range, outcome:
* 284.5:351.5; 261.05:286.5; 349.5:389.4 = 4.7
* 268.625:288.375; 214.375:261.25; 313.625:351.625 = -0.7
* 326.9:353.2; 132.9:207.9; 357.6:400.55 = 0.7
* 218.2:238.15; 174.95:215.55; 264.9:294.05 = -4.5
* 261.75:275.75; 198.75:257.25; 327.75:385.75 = -0.6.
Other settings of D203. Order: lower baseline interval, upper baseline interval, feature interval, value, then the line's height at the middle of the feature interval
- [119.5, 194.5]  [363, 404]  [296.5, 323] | -0.2 yr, 24.2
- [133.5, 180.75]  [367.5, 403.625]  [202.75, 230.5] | -2.7 yr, 20.3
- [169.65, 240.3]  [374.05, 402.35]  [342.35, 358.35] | -1.3 yr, 25.5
